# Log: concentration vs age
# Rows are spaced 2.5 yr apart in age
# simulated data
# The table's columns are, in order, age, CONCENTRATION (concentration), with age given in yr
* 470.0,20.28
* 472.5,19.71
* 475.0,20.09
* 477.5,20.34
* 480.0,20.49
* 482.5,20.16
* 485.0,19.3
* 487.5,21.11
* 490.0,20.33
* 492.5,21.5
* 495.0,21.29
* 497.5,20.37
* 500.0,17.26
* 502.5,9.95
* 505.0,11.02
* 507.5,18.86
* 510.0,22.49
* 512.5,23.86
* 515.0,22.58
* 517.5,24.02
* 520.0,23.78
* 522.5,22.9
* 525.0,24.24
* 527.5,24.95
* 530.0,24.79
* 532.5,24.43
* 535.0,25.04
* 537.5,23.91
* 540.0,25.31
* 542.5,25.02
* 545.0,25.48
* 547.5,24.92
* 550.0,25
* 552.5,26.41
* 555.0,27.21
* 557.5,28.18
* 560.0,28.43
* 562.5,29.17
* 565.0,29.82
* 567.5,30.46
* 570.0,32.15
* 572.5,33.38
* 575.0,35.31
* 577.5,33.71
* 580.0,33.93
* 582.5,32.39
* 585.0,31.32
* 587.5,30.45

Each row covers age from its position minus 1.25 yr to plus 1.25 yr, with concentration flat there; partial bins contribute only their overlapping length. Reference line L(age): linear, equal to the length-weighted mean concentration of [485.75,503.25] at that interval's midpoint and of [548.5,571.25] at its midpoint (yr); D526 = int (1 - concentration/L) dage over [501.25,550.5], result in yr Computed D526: 2.36 yr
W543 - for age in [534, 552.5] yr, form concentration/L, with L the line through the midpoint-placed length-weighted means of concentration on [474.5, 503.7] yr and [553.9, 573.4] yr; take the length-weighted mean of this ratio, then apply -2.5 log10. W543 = 0.08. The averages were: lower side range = 19.3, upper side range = 29.8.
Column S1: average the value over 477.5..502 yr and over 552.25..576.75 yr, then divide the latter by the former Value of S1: 1.5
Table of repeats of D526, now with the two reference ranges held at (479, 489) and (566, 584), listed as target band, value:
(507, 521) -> 1.0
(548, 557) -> 1.1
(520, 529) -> 0.7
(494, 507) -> 3.7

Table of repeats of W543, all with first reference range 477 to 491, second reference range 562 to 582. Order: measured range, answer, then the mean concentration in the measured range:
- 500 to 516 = 0.30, 18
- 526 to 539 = 0.10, 24.6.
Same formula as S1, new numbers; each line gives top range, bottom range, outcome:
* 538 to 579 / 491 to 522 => 1.45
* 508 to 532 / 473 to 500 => 1.16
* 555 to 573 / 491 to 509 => 1.73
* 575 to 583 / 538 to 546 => 1.34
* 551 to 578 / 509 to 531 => 1.27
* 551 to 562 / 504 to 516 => 1.39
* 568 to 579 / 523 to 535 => 1.36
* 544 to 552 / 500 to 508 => 1.89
